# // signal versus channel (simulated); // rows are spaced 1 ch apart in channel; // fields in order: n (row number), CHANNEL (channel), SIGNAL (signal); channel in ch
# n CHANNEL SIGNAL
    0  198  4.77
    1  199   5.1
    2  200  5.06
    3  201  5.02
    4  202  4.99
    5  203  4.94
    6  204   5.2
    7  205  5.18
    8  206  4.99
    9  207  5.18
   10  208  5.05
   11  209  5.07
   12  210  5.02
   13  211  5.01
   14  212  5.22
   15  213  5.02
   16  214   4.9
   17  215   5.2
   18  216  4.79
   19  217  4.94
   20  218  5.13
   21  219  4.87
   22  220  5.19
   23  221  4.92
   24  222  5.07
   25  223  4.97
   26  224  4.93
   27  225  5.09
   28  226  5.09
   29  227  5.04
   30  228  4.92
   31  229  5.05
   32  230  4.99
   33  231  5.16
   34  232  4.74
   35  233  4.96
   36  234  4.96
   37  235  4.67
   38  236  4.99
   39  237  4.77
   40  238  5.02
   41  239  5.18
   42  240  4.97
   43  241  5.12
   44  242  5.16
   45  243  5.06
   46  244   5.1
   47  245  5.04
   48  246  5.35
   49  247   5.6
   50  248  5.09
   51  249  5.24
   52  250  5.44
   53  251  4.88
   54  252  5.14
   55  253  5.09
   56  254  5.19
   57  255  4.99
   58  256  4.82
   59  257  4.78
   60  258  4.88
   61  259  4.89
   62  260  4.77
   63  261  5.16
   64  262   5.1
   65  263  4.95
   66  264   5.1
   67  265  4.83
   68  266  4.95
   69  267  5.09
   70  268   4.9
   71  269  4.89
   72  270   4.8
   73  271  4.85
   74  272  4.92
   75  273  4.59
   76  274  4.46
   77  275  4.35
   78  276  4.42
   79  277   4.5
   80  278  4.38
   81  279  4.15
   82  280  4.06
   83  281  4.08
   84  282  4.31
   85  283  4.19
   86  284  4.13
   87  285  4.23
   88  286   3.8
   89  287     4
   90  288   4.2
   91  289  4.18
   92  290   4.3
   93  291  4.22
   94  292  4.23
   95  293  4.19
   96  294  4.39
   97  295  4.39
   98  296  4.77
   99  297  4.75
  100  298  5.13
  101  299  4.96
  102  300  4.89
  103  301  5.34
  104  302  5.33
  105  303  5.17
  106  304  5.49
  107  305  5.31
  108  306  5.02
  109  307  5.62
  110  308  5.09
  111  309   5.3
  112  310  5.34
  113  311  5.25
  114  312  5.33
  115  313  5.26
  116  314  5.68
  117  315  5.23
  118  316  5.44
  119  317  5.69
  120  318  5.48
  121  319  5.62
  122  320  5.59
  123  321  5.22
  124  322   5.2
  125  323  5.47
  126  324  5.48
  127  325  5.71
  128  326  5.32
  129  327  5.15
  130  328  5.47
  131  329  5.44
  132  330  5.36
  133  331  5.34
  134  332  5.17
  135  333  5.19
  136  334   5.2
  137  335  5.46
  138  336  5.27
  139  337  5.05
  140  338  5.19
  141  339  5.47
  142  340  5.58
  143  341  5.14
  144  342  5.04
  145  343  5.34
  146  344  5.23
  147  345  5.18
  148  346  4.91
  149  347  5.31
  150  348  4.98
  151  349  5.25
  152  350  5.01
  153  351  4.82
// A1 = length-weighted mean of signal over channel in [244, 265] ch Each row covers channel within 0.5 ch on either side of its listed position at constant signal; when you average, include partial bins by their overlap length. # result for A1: 5.07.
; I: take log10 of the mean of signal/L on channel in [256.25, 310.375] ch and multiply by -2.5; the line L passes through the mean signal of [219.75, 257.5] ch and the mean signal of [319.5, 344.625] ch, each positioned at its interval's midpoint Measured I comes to 0.10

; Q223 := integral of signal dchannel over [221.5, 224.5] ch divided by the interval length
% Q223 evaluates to 4.99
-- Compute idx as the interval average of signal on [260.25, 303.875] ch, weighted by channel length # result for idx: 4.6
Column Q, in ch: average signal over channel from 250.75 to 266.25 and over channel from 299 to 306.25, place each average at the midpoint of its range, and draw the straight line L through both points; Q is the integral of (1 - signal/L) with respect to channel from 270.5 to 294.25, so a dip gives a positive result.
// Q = 3.7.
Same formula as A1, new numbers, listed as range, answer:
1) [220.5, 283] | 4.9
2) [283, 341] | 5.06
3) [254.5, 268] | 4.95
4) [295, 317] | 5.22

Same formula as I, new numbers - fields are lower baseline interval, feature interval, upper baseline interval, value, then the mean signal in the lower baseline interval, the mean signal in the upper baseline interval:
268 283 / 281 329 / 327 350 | -0.03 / 4.49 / 5.25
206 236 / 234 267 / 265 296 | -0.07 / 5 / 4.42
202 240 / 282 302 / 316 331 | 0.19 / 5.01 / 5.44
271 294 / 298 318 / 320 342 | -0.10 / 4.28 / 5.33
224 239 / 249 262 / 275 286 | -0.09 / 4.97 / 4.23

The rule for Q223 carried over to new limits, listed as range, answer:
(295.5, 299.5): 4.9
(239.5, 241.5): 5.04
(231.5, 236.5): 4.86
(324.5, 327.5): 5.39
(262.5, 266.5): 4.96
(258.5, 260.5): 4.83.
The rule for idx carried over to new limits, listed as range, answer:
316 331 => 5.44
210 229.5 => 5.02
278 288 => 4.12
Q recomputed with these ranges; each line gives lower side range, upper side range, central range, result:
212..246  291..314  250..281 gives 1.4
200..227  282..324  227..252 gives -0.3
